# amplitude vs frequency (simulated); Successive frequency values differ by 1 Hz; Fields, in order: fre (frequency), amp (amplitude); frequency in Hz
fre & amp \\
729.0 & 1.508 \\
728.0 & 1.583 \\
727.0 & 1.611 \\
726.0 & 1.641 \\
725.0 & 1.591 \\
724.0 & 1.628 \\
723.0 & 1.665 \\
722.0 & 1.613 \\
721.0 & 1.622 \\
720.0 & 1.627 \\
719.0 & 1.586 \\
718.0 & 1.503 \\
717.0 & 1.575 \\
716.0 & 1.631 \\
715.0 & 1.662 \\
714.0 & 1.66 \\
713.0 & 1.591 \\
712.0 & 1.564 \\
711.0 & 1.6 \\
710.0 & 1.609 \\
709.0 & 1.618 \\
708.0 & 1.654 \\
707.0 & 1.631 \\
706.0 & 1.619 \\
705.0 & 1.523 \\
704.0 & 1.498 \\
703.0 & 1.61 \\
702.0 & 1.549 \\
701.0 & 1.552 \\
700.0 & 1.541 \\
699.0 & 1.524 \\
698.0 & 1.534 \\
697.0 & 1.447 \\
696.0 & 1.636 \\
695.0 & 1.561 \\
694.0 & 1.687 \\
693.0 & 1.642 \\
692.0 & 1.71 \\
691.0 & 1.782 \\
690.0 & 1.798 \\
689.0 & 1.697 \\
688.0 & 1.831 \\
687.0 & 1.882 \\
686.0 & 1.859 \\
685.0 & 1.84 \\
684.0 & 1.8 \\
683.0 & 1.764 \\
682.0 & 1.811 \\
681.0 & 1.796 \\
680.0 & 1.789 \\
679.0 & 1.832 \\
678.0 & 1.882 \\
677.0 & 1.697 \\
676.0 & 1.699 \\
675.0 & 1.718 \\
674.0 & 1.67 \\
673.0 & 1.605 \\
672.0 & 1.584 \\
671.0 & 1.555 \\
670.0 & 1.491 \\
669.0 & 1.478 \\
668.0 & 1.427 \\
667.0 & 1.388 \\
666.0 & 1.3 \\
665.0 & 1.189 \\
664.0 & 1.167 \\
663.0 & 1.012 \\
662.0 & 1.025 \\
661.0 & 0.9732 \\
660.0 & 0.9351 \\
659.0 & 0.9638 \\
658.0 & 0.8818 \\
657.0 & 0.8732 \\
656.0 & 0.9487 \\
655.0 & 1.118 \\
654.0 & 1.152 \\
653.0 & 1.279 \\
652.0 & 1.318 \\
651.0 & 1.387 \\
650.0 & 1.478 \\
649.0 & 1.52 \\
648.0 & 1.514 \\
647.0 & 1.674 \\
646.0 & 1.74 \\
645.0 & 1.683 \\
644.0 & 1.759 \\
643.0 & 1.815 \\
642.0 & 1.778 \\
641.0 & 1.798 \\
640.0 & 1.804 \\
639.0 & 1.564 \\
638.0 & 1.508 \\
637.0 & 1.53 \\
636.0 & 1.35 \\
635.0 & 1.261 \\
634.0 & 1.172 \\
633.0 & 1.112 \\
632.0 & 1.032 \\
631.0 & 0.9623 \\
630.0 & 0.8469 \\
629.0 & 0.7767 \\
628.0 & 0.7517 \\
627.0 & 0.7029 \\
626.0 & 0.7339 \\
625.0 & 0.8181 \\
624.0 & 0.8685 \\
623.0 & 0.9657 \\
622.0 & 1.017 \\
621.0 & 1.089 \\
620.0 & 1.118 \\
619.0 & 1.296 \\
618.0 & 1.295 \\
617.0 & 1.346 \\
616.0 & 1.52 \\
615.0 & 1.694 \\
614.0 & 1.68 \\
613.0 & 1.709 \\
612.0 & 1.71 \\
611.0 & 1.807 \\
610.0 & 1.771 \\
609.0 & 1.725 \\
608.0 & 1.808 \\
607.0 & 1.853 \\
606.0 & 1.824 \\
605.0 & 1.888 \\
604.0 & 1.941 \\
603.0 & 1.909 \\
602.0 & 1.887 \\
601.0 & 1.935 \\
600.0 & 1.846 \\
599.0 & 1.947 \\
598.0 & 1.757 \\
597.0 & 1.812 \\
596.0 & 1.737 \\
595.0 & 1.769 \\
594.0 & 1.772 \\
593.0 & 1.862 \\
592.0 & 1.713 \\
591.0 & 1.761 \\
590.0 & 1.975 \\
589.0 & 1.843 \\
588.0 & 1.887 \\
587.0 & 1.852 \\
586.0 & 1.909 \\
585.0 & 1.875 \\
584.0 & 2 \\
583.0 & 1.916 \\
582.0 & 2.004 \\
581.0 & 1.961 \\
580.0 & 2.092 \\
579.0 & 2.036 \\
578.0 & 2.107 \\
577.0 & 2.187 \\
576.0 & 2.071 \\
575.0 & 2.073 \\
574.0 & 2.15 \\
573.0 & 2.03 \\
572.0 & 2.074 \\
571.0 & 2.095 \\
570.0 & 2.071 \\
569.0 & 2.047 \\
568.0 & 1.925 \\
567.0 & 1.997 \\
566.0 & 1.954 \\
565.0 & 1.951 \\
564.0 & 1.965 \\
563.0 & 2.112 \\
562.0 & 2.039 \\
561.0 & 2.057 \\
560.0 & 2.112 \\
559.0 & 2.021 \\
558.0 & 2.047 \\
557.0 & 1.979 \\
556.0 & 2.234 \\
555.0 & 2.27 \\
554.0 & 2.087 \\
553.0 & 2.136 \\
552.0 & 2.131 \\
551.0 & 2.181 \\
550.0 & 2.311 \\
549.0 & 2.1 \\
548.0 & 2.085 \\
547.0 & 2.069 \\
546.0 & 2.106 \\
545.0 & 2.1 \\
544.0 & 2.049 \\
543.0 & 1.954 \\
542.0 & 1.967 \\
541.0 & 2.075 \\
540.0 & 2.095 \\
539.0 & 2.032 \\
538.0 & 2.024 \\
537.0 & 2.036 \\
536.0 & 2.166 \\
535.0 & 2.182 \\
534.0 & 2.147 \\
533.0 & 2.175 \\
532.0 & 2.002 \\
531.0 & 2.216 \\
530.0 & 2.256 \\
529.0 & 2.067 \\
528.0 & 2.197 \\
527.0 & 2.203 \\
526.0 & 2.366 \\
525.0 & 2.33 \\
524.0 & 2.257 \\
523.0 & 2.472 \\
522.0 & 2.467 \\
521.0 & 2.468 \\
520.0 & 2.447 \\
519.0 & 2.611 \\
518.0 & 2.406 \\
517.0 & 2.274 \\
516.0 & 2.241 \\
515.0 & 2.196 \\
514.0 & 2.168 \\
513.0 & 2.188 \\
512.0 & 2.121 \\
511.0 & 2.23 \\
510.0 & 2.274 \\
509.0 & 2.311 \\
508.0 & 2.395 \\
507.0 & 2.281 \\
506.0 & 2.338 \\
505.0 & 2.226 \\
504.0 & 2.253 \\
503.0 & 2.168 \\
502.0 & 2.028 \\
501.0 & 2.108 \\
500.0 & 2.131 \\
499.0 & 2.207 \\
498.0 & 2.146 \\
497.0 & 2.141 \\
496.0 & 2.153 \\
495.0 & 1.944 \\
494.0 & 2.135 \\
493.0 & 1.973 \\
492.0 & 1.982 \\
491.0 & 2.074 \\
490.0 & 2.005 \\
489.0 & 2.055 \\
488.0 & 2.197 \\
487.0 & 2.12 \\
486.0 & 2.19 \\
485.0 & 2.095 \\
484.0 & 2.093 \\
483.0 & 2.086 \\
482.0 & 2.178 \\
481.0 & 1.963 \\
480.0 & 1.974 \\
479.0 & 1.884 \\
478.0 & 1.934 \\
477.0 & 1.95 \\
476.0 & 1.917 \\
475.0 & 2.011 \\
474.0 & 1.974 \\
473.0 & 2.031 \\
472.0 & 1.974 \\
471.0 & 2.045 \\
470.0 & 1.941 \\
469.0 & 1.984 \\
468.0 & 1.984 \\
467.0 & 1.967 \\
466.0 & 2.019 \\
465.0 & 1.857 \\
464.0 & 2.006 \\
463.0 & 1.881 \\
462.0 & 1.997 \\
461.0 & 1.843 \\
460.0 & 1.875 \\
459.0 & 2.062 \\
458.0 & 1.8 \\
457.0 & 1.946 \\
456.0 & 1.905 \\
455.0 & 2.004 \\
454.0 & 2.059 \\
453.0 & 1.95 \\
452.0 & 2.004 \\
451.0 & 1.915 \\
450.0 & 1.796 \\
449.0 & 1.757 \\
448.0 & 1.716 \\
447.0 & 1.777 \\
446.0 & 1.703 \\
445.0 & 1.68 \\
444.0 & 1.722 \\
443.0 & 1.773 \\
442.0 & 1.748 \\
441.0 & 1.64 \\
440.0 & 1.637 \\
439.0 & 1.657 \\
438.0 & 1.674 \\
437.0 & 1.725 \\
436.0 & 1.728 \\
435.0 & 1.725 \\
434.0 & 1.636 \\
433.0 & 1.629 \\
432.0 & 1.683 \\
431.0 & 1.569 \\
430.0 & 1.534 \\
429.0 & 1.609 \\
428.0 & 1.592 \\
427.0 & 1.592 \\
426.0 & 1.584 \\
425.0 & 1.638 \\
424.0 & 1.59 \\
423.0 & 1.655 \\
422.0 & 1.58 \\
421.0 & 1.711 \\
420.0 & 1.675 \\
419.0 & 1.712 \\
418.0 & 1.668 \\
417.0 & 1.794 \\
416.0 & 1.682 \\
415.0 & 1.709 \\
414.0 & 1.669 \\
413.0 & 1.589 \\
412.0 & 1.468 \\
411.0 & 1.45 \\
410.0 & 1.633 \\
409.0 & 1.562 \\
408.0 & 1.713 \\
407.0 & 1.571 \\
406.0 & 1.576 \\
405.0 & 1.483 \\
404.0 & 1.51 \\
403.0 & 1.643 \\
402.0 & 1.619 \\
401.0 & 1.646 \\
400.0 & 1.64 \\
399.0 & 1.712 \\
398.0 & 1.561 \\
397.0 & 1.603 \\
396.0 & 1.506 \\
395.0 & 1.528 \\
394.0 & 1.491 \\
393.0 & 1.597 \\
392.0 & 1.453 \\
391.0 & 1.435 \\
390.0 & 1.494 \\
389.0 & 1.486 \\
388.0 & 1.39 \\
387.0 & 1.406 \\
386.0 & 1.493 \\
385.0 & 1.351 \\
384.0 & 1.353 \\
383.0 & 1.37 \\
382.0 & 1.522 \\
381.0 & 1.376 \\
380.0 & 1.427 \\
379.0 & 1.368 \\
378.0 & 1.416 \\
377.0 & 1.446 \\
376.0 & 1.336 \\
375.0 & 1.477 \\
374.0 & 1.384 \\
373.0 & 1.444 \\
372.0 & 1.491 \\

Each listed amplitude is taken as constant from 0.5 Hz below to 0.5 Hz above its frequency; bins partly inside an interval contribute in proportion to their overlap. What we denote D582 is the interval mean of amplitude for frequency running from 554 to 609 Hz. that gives 1.96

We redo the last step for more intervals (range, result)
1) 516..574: 2.15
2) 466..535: 2.15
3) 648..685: 1.41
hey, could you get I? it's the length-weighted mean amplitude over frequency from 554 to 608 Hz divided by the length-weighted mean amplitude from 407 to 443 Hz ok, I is 1.20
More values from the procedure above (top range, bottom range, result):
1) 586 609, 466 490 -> 0.91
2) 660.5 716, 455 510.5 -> 0.78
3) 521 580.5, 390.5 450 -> 1.30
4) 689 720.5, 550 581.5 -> 0.77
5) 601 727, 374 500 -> 0.85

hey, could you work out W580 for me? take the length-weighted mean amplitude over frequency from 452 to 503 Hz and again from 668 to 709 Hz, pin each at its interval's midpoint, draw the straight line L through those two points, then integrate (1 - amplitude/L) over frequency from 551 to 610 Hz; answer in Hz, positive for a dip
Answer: -3.8 Hz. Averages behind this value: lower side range 2.02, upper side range 1.67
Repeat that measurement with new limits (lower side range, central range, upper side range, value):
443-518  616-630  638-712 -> 5.6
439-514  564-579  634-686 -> -2.8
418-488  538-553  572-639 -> -3.4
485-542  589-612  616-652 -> -4.3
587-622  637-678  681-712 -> 6.4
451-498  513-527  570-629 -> -3.4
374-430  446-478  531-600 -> -3.9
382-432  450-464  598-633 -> -3.7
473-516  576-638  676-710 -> 9.8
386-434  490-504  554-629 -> -3.5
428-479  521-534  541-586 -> -1.8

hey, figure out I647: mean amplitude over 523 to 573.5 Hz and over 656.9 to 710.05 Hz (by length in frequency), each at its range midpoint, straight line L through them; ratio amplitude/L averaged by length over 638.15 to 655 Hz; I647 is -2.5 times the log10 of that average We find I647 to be 0.09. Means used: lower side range 2.11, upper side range 1.54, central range 1.56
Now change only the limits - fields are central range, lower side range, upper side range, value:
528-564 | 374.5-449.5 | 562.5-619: -0.17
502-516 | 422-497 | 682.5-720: -0.22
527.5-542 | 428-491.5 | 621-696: -0.23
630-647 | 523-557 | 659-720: 0.19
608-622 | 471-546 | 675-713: 0.24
